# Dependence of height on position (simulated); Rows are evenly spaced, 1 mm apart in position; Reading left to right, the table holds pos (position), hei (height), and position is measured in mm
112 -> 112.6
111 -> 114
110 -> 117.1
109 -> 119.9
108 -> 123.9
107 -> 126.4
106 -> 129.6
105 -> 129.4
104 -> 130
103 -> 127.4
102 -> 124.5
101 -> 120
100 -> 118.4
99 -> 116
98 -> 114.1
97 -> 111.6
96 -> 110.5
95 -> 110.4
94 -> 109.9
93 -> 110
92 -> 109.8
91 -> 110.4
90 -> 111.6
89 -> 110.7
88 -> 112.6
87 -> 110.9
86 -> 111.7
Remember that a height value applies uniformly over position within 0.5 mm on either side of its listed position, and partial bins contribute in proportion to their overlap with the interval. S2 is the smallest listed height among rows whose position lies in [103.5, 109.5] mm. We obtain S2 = 119.9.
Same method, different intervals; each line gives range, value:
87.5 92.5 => 109.8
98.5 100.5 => 116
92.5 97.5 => 109.9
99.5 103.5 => 118.4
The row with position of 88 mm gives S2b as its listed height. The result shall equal 112.6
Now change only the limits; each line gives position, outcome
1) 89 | 110.7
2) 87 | 110.9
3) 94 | 109.9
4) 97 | 111.6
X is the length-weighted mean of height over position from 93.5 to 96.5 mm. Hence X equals 110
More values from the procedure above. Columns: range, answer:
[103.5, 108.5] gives 128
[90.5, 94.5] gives 110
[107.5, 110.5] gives 120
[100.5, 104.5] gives 125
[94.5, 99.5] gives 113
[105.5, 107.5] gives 128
